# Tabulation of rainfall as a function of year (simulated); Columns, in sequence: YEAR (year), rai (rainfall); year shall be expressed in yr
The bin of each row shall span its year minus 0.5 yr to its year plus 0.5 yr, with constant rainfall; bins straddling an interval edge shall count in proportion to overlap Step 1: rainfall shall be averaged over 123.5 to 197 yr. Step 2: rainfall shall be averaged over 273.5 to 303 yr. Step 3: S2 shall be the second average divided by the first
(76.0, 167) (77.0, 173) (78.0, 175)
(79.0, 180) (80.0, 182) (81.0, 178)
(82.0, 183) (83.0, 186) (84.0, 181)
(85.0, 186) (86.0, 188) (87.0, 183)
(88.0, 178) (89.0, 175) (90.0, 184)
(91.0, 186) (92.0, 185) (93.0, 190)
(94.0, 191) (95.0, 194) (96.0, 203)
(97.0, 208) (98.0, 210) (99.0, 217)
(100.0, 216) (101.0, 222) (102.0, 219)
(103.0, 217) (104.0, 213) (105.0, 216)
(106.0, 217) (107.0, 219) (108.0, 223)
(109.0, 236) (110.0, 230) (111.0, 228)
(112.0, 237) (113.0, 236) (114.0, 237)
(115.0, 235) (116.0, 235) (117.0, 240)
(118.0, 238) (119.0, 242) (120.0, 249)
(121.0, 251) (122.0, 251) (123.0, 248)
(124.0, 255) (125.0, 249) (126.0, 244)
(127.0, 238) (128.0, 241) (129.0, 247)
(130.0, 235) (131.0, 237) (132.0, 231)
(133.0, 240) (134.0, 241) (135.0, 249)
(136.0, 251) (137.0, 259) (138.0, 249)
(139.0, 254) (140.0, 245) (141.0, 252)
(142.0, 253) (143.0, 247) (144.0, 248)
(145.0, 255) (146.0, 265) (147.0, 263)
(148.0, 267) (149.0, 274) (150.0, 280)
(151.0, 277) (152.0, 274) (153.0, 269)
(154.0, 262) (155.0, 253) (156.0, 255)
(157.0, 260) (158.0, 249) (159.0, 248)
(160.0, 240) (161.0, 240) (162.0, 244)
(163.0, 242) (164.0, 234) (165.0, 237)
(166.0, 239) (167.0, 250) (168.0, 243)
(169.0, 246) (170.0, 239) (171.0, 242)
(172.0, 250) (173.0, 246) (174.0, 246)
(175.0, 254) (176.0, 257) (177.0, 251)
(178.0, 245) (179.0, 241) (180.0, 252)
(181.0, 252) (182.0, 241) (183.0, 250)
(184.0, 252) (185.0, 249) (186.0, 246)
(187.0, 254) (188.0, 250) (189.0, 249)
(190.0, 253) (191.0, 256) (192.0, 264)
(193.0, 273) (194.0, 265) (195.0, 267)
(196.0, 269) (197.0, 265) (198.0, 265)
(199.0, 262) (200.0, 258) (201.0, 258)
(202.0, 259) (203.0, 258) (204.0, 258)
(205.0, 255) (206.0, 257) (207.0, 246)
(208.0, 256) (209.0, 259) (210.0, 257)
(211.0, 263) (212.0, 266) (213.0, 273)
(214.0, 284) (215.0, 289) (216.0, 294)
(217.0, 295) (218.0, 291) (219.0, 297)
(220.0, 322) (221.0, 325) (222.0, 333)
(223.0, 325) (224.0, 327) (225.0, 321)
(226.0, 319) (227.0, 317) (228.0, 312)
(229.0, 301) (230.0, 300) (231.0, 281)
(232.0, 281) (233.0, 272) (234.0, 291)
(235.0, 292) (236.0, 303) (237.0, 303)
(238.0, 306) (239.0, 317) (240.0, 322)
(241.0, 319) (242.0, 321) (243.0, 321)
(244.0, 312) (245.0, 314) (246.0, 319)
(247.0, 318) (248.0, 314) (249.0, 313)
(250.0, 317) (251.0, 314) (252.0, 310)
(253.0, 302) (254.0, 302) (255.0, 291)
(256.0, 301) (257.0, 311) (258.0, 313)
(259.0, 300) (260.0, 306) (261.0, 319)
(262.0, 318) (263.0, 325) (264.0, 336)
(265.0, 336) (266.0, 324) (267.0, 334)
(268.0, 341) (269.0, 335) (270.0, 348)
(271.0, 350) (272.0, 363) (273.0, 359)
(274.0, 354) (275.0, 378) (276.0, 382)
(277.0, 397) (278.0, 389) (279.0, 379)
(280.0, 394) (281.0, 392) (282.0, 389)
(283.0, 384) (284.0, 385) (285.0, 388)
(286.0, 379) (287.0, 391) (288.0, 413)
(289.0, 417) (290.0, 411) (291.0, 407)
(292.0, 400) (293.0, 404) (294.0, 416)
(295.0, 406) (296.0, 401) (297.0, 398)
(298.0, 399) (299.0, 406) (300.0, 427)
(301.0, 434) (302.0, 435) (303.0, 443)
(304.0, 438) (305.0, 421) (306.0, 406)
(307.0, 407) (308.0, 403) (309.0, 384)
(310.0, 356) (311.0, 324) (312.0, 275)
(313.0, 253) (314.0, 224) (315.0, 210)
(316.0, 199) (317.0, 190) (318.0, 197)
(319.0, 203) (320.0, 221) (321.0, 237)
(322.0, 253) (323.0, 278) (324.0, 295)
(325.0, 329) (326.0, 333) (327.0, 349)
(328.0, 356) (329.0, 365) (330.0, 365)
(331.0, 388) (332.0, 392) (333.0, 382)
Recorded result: 1.59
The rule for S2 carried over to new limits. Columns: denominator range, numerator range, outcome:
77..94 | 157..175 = 1.34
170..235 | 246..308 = 1.35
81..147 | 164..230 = 1.19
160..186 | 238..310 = 1.47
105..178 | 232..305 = 1.43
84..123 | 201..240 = 1.34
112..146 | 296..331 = 1.35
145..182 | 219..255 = 1.23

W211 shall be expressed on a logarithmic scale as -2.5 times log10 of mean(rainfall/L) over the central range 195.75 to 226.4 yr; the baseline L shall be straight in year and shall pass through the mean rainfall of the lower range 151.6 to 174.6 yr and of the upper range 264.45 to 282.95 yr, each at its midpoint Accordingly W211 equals 0.07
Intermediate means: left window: 248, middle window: 281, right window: 364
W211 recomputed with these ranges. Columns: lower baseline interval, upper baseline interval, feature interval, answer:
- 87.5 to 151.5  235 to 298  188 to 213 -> 0.14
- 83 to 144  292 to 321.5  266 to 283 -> -0.14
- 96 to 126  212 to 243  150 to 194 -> 0.07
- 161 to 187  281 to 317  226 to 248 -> 0.02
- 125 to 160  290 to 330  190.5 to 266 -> 0.02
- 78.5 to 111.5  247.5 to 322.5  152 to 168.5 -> 0.01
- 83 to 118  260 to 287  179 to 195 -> 0.13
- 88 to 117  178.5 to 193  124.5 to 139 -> -0.08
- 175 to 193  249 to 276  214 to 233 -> -0.06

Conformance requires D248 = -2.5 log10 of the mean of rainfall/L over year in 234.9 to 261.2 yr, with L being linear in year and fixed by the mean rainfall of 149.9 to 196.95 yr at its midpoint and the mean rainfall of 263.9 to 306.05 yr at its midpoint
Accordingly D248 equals 0.11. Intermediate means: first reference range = 252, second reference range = 388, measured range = 311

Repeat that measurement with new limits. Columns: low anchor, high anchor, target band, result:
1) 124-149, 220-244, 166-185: 0.11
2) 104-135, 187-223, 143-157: -0.06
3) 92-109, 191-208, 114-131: -0.10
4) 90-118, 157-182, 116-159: -0.09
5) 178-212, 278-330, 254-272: -0.02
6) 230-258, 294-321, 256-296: -0.13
